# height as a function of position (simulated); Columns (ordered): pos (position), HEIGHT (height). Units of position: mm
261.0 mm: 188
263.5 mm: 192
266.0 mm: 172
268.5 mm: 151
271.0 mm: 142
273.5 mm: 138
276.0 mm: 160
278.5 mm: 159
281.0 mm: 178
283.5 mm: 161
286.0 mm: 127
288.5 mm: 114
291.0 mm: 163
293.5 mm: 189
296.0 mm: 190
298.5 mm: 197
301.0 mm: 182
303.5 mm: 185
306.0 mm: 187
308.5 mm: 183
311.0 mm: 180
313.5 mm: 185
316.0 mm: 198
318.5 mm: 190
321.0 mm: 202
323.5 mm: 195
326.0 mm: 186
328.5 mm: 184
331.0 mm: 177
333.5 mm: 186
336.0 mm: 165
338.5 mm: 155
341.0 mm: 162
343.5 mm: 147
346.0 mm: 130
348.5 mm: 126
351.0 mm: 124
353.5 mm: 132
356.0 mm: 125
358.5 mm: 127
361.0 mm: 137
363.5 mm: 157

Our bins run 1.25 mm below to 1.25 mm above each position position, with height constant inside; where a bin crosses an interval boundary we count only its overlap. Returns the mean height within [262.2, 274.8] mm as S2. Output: 159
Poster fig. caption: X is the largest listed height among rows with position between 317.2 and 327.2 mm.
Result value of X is 202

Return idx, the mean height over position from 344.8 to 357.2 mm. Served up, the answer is 127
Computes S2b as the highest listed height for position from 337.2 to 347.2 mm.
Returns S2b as 162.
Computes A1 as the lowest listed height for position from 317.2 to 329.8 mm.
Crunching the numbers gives 184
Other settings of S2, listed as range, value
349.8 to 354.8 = 128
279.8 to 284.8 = 169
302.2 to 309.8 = 185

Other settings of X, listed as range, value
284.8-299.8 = 197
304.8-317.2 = 198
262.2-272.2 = 192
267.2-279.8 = 160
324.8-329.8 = 186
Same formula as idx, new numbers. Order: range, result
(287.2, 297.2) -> 164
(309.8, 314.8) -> 183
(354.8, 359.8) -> 126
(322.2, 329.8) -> 188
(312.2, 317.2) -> 191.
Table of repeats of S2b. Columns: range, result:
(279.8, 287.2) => 178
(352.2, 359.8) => 132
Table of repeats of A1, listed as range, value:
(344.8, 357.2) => 124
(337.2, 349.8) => 126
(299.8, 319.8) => 180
